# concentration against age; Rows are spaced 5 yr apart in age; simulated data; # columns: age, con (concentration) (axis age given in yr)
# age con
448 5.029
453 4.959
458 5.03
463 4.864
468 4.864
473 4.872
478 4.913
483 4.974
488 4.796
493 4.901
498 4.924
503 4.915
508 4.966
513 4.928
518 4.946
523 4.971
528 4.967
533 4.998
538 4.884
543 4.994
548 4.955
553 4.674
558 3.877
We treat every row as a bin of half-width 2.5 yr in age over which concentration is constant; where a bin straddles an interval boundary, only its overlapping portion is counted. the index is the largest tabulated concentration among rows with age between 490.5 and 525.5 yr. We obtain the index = 4.971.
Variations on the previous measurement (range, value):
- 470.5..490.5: 4.974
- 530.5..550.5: 4.998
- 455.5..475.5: 5.03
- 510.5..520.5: 4.946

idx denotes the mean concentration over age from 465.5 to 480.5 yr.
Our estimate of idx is 4.88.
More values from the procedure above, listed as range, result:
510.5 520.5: 4.94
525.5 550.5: 4.96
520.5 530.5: 4.97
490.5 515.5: 4.93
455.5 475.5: 4.91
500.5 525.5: 4.95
